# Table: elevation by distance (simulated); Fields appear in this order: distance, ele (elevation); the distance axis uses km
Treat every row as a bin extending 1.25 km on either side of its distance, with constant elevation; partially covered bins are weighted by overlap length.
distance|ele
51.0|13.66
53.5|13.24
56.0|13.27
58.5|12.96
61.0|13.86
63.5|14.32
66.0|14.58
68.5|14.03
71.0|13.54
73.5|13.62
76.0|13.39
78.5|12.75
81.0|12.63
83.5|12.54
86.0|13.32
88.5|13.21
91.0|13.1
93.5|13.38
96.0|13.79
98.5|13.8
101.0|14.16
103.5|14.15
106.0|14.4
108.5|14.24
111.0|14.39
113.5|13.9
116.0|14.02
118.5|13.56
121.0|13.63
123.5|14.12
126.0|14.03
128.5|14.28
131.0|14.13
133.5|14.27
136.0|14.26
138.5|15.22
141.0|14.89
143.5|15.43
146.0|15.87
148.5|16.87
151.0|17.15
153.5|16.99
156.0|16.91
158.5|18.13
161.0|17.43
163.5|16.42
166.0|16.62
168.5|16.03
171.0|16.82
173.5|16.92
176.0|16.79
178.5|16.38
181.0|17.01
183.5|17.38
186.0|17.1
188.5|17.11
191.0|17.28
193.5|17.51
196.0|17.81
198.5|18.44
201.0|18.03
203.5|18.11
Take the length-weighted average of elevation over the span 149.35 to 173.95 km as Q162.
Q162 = 16.9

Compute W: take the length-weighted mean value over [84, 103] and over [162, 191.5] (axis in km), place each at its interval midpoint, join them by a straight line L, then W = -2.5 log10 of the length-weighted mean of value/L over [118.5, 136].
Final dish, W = 0.06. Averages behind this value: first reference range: 13.5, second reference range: 16.8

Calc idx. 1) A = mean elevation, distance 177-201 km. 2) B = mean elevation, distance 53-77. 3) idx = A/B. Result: 1.27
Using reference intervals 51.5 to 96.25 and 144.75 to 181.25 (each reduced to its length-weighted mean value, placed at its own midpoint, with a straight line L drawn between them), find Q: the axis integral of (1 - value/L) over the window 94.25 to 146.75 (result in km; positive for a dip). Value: 3.1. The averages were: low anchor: 13.4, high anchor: 16.8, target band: 14.3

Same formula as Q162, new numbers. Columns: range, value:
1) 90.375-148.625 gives 14.3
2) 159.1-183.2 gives 16.8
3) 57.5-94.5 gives 13.4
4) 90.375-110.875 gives 13.9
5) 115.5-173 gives 15.6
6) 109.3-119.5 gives 14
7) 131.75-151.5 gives 15.4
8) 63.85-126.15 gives 13.7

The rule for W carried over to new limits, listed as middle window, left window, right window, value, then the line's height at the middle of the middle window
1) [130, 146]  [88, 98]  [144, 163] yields 0.09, 16.1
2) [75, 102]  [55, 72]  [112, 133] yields 0.05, 13.9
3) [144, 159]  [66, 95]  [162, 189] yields -0.06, 15.9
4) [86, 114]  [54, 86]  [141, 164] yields 0.06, 14.6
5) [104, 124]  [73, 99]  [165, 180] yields 0.02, 14.3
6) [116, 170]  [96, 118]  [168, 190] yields 0.00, 15.5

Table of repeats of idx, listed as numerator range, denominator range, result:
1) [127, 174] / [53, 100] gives 1.19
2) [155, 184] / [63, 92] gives 1.26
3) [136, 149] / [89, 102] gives 1.14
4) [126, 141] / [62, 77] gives 1.04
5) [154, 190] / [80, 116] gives 1.24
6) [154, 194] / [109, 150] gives 1.17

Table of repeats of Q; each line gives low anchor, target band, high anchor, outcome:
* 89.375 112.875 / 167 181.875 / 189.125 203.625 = 0.2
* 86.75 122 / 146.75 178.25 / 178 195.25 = -1.4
